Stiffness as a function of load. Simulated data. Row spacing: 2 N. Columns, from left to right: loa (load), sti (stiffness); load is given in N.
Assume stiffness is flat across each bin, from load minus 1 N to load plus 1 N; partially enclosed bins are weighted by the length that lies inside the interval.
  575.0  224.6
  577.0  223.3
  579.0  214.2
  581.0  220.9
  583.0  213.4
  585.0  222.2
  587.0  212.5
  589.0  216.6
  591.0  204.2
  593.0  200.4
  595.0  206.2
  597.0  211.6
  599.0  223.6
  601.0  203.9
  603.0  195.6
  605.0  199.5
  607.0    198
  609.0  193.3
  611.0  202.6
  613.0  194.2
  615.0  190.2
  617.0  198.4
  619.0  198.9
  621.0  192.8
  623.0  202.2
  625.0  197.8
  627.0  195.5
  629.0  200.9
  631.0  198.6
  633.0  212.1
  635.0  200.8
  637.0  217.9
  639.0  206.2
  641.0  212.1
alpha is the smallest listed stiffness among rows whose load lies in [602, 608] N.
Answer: 195.6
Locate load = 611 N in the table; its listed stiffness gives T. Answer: 202.6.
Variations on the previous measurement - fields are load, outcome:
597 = 211.6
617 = 198.4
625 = 197.8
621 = 192.8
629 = 200.9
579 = 214.2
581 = 220.9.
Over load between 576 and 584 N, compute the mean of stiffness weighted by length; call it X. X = 218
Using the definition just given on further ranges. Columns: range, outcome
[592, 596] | 203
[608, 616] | 195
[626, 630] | 198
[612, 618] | 194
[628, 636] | 203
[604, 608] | 199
